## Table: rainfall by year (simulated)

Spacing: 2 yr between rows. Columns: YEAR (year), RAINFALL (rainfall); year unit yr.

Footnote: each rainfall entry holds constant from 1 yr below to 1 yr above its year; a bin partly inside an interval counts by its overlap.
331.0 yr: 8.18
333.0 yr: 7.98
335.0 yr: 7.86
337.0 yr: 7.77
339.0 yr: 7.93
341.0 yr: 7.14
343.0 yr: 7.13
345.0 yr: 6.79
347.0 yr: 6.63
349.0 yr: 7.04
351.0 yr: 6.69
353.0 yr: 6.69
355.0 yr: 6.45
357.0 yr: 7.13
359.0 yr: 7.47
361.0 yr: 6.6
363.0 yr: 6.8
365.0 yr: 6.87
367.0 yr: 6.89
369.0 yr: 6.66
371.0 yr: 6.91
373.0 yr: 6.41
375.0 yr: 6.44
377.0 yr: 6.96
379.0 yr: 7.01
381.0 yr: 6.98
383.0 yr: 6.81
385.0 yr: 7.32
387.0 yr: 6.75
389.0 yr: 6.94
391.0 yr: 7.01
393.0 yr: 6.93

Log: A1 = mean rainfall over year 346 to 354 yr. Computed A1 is 6.76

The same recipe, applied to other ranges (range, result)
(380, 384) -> 6.89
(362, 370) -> 6.8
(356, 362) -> 7.07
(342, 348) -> 6.85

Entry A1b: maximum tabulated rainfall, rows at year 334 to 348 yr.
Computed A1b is 7.93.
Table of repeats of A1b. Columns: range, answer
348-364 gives 7.47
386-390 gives 6.94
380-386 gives 7.32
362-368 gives 6.89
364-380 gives 7.01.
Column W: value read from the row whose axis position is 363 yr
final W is 6.8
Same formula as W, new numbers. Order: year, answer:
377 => 6.96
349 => 7.04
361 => 6.6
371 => 6.91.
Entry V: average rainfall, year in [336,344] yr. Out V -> 7.49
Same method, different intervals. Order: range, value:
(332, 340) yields 7.88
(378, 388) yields 6.97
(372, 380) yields 6.71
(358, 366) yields 6.94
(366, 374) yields 6.72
